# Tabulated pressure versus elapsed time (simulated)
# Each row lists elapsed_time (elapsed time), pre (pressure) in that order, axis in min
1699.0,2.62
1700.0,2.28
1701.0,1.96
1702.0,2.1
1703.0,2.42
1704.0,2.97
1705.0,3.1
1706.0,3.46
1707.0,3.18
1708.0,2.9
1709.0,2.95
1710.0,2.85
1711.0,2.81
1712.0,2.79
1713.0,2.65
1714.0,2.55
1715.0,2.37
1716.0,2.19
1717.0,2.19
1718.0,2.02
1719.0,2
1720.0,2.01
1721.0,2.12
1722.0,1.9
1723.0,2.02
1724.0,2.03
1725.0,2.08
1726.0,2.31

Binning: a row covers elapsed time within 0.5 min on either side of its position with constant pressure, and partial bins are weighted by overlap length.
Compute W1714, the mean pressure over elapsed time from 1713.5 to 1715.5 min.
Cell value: 2.46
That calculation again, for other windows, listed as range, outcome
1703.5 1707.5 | 3.18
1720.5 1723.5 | 2.01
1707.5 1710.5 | 2.9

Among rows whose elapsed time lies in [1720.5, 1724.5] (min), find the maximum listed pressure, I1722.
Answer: 2.12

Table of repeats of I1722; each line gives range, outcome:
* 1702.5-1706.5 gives 3.46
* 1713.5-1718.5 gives 2.55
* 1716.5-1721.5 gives 2.19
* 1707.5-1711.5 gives 2.95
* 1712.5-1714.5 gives 2.65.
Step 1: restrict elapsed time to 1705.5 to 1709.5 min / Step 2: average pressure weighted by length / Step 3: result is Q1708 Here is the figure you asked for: 3.12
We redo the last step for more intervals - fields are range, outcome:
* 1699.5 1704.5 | 2.35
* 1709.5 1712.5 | 2.82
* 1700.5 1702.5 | 2.03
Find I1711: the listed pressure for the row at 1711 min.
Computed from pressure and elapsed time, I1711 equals 2.81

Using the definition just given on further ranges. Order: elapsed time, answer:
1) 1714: 2.55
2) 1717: 2.19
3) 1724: 2.03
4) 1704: 2.97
